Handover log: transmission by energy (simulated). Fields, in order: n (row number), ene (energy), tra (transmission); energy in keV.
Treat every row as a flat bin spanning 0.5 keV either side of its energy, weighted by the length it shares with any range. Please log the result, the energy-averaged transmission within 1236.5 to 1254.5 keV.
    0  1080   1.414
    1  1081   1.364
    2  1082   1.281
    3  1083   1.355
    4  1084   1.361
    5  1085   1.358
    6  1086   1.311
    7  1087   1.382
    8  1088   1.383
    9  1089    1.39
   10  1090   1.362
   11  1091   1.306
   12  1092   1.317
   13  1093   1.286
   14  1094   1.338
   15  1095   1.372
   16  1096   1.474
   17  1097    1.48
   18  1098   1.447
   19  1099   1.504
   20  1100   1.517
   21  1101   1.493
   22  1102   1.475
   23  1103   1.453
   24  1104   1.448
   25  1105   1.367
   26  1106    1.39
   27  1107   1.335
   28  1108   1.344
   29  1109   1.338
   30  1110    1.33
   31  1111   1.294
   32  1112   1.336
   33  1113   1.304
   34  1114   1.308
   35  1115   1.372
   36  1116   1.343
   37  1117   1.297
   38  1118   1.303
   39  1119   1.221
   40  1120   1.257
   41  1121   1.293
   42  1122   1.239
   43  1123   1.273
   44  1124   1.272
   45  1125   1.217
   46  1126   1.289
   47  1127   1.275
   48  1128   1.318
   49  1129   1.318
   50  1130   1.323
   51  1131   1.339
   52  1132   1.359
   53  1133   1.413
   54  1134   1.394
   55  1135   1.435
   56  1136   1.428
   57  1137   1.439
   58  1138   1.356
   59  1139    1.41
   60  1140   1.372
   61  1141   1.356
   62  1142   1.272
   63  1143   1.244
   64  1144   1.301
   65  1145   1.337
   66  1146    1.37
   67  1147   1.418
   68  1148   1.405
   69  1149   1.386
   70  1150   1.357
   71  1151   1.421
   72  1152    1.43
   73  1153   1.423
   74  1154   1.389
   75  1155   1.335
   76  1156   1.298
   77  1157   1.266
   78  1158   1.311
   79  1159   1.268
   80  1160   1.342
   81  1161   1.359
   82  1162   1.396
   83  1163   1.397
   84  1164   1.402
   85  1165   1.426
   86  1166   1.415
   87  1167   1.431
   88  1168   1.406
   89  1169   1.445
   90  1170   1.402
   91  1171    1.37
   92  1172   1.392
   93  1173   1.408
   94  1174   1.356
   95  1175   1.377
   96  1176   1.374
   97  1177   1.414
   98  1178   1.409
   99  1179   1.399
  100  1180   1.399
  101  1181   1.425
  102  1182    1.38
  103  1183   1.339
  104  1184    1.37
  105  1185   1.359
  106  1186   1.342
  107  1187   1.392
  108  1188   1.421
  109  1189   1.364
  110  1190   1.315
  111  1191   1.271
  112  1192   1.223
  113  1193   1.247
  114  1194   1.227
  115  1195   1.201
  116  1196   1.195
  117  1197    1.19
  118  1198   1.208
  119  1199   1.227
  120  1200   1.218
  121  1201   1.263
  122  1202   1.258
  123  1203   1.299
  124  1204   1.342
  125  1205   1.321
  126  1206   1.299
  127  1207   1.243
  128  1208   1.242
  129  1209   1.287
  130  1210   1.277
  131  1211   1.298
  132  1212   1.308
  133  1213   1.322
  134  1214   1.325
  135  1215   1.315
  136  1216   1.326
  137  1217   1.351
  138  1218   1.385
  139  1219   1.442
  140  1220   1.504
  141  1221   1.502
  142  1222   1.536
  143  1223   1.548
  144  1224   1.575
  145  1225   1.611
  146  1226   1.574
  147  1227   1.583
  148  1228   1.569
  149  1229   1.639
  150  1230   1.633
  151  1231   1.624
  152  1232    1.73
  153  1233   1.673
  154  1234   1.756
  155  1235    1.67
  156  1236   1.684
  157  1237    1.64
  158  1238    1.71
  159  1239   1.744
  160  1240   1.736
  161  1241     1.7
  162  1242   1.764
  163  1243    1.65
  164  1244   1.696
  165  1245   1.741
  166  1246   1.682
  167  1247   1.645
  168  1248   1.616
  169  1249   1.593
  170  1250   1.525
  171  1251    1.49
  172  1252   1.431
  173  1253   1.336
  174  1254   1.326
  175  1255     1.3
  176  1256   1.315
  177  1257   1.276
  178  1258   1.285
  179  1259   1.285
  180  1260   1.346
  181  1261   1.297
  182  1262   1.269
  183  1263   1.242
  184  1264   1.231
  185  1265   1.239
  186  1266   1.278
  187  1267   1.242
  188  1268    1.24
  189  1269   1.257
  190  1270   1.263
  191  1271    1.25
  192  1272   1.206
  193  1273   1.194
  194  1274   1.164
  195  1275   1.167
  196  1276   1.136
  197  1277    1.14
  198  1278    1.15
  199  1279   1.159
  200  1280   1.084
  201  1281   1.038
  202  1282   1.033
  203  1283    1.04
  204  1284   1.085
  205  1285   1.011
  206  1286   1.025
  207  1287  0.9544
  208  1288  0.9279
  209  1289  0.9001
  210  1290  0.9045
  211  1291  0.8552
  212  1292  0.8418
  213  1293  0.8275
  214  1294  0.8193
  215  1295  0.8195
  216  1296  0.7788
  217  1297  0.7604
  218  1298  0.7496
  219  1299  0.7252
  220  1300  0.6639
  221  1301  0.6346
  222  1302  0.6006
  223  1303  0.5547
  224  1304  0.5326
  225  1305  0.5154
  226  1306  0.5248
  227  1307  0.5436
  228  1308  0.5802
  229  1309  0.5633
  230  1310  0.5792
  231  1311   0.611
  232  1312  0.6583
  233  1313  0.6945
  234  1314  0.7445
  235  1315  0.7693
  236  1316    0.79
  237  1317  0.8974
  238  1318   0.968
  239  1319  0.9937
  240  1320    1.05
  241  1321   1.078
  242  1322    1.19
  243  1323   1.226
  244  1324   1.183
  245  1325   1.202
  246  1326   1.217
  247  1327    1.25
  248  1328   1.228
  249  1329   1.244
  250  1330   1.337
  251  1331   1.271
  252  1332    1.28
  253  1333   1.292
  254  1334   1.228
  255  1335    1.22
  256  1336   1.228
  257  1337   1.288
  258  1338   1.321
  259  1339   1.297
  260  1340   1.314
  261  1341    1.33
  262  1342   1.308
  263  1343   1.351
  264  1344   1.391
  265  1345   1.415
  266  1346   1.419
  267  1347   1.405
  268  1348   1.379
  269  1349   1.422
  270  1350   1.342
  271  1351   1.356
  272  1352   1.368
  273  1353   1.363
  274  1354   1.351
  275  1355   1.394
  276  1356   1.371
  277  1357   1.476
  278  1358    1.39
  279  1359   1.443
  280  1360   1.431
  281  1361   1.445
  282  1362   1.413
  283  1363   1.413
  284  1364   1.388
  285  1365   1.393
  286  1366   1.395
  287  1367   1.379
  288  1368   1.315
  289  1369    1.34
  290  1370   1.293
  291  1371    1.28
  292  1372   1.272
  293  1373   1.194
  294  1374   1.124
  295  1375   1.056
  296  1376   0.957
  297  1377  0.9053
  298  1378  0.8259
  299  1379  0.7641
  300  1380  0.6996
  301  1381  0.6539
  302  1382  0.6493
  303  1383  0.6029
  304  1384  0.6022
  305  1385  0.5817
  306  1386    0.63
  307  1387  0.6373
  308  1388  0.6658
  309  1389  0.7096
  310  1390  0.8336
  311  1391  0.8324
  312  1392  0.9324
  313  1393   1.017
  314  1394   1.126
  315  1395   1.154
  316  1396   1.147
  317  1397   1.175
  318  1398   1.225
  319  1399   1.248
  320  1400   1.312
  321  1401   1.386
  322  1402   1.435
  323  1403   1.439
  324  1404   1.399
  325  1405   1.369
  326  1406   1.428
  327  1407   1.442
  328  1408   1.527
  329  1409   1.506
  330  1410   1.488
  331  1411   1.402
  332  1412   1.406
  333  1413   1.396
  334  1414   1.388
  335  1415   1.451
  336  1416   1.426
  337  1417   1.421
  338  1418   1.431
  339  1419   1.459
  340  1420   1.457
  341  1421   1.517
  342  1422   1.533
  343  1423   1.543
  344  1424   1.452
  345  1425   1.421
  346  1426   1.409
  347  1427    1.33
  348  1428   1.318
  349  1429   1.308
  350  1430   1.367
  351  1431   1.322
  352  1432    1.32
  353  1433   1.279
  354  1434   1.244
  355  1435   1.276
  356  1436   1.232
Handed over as 1.61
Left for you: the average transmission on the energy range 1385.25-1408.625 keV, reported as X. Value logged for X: 1.13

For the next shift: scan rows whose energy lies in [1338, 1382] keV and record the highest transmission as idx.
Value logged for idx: 1.476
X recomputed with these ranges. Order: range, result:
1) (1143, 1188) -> 1.38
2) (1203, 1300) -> 1.32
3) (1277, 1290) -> 1.03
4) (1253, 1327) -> 0.99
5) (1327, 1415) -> 1.22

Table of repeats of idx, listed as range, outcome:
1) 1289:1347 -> 1.419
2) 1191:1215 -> 1.342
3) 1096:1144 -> 1.517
